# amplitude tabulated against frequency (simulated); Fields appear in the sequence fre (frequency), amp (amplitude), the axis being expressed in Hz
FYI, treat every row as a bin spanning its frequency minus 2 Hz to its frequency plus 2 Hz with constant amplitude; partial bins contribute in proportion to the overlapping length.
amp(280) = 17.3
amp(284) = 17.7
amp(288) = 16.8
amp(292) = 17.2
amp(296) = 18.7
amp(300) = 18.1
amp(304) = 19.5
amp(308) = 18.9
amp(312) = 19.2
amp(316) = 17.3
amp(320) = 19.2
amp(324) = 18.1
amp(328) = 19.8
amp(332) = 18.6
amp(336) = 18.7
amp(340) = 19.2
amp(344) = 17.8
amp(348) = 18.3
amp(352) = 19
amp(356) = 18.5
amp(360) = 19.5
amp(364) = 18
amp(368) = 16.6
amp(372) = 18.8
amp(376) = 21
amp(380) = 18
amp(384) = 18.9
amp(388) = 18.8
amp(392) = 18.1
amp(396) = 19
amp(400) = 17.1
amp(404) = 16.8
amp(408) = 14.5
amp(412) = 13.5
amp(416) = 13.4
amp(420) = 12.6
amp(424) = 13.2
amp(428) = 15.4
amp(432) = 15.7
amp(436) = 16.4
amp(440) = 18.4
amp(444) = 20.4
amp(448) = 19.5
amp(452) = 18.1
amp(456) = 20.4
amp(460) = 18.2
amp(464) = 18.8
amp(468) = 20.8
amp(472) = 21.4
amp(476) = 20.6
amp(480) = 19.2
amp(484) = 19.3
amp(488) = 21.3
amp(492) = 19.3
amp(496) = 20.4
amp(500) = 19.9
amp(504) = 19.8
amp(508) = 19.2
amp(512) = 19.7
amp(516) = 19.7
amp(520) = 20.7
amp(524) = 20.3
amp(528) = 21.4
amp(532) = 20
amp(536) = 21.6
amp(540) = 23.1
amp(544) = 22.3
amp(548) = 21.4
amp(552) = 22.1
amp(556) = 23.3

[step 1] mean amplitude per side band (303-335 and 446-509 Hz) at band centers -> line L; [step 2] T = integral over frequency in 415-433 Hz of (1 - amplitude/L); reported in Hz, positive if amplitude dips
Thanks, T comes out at 5.0 Hz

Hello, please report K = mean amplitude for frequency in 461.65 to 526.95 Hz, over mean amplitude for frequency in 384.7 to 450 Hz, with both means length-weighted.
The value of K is 1.2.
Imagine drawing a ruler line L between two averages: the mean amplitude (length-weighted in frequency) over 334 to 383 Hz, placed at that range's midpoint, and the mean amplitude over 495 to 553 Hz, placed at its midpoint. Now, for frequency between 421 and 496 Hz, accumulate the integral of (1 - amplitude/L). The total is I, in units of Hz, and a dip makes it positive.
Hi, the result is 4.8 Hz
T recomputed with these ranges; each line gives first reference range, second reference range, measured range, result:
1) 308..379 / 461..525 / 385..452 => 9.79 Hz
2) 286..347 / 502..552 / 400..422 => 5.74 Hz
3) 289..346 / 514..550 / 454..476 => 0.40 Hz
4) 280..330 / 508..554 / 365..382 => 0.52 Hz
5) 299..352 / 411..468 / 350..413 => -0.43 Hz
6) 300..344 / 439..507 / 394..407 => 1.28 Hz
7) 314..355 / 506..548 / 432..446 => 1.27 Hz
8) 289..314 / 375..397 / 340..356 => 0.20 Hz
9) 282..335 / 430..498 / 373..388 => -0.30 Hz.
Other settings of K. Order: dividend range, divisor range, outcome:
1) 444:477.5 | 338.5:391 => 1.06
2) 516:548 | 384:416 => 1.27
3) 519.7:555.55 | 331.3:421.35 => 1.22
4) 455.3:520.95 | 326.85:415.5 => 1.10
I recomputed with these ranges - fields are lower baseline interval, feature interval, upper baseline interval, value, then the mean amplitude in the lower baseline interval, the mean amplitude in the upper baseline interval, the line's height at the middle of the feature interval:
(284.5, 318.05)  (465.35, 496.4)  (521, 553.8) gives 0.7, 18.2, 21.5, 20.7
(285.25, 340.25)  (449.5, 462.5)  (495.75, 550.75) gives 0.7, 18.5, 20.7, 20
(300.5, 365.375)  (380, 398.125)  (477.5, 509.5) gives 0.5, 18.7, 19.8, 19.1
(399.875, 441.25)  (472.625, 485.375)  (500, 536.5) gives -1.3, 15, 20.2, 18.1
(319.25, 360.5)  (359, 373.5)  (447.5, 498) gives 0.6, 18.8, 19.8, 19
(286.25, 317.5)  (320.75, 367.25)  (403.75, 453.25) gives -3.1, 18.2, 15.9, 17.5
